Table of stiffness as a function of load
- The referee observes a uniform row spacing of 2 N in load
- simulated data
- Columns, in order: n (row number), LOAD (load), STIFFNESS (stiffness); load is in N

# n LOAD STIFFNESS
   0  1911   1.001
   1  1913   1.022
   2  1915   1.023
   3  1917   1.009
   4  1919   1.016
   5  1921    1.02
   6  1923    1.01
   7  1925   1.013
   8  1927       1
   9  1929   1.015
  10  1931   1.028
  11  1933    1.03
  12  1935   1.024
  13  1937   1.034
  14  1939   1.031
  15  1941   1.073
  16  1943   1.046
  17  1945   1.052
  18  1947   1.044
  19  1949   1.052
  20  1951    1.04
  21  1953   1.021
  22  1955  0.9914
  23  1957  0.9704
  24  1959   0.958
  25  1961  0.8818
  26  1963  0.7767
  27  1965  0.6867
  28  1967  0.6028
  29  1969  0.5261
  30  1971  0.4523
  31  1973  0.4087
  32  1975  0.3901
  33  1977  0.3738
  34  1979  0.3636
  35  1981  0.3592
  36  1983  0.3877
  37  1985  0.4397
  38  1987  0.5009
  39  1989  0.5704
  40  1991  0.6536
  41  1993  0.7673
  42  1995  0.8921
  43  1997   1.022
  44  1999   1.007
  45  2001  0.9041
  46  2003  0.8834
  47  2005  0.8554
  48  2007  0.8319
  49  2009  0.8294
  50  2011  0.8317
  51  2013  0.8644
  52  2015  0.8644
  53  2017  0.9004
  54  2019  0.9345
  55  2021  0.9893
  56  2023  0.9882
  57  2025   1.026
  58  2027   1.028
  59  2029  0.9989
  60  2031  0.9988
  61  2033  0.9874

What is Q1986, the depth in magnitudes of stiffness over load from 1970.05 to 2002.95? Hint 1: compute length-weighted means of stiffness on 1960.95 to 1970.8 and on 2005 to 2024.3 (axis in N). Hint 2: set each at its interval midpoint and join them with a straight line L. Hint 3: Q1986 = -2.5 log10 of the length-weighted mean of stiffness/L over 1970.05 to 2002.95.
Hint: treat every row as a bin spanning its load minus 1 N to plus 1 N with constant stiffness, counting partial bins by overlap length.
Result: 0.27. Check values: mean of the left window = 0.657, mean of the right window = 0.893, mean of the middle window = 0.602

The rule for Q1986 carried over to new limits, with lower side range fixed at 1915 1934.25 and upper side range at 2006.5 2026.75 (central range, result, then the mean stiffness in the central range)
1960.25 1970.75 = 0.40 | 0.673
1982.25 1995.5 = 0.50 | 0.595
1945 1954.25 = -0.05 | 1.04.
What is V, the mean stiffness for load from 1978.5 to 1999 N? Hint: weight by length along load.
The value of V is 0.621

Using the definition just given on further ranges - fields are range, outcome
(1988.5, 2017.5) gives 0.849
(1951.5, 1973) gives 0.775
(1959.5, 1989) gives 0.52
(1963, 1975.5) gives 0.537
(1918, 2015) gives 0.824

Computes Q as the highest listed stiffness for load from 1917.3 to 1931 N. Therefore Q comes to 1.028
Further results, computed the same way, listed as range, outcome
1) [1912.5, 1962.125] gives 1.073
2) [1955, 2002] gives 1.022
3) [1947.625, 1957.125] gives 1.052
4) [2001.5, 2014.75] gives 0.8834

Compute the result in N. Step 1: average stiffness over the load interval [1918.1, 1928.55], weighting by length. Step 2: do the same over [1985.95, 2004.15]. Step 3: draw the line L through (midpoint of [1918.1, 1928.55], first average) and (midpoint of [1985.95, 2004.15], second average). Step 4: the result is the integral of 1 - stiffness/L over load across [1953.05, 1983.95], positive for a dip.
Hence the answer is 9.3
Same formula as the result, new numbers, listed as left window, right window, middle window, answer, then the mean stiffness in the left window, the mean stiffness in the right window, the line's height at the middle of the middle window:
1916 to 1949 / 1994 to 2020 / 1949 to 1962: 0.1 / 1.03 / 0.894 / 0.987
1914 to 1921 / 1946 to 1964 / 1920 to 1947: -0.9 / 1.02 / 0.971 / 0.997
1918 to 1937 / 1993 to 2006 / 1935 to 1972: 2.9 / 1.02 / 0.915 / 0.981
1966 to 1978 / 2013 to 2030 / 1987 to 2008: -3.0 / 0.459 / 0.96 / 0.717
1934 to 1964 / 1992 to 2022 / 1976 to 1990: 7.6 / 1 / 0.892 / 0.936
